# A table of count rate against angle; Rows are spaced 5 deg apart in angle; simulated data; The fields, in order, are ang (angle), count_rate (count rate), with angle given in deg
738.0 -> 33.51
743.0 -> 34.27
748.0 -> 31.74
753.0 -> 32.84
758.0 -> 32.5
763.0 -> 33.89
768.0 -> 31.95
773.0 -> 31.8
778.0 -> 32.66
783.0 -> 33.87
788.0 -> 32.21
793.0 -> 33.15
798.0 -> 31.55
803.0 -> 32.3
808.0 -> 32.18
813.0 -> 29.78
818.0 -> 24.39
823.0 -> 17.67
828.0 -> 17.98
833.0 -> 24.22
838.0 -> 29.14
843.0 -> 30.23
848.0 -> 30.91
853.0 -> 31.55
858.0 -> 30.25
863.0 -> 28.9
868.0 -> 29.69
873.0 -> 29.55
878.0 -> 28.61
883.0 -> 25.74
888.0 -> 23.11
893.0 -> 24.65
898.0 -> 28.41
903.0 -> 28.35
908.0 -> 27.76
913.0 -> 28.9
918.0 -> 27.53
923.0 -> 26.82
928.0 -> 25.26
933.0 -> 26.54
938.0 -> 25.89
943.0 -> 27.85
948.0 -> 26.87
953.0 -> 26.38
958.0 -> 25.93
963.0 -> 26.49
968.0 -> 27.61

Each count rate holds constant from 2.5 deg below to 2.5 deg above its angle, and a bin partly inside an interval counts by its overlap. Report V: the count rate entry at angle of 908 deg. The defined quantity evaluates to 27.76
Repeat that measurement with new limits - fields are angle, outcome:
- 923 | 26.82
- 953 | 26.38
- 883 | 25.74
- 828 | 17.98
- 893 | 24.65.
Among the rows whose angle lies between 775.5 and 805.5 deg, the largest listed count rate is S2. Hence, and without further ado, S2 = 33.87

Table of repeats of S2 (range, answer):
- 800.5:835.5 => 32.3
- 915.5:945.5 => 27.85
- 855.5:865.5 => 30.25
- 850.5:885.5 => 31.55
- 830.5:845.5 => 30.23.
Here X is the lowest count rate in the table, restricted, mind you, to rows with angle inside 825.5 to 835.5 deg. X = 17.98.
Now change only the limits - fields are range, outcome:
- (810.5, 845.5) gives 17.67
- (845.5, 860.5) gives 30.25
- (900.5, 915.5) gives 27.76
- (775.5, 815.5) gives 29.78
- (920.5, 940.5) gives 25.26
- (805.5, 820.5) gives 24.39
